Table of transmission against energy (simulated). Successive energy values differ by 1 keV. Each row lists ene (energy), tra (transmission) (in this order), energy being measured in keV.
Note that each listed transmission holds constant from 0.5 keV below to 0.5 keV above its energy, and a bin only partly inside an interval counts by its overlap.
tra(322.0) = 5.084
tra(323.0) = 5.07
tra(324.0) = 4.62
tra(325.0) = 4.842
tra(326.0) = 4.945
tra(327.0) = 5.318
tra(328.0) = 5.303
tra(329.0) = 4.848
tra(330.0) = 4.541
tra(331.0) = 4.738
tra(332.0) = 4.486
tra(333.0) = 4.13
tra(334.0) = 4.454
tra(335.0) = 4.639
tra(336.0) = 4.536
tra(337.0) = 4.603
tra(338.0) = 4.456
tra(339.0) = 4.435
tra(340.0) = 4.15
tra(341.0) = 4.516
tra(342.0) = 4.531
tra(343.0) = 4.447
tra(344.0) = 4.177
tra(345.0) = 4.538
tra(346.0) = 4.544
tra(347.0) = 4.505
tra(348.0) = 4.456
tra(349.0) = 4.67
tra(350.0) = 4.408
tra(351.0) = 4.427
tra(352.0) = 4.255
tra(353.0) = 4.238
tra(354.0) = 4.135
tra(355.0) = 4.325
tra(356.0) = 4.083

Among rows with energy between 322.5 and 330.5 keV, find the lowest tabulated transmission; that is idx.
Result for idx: 4.541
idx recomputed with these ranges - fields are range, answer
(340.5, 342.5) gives 4.516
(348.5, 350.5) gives 4.408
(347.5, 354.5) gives 4.135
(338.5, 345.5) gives 4.15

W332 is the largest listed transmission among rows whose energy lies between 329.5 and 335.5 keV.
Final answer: 4.738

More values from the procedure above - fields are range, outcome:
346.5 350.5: 4.67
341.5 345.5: 4.538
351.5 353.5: 4.255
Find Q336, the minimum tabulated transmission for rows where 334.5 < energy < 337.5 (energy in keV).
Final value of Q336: 4.536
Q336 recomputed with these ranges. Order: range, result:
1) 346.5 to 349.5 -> 4.456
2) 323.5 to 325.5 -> 4.62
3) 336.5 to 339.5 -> 4.435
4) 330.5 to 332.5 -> 4.486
